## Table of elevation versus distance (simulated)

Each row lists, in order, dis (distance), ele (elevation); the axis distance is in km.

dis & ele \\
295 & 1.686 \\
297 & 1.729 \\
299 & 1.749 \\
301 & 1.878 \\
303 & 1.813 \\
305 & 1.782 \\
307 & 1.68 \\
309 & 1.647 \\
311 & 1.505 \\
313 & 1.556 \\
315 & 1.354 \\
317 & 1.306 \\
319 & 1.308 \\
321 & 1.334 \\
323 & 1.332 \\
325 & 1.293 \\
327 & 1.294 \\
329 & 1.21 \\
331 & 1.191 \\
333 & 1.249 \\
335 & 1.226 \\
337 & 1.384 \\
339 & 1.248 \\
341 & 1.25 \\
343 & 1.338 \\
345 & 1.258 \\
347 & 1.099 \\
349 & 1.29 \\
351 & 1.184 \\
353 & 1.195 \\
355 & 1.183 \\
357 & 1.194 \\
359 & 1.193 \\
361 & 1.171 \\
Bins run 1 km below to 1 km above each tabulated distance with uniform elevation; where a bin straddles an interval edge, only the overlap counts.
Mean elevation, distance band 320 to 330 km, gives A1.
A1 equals 1.29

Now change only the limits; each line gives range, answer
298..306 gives 1.81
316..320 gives 1.31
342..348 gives 1.23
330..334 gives 1.22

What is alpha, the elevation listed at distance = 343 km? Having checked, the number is 1.338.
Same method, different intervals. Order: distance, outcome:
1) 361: 1.171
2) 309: 1.647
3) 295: 1.686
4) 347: 1.099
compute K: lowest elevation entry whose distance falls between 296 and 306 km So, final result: 1.729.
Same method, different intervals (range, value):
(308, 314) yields 1.505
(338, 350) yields 1.099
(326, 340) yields 1.191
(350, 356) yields 1.183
